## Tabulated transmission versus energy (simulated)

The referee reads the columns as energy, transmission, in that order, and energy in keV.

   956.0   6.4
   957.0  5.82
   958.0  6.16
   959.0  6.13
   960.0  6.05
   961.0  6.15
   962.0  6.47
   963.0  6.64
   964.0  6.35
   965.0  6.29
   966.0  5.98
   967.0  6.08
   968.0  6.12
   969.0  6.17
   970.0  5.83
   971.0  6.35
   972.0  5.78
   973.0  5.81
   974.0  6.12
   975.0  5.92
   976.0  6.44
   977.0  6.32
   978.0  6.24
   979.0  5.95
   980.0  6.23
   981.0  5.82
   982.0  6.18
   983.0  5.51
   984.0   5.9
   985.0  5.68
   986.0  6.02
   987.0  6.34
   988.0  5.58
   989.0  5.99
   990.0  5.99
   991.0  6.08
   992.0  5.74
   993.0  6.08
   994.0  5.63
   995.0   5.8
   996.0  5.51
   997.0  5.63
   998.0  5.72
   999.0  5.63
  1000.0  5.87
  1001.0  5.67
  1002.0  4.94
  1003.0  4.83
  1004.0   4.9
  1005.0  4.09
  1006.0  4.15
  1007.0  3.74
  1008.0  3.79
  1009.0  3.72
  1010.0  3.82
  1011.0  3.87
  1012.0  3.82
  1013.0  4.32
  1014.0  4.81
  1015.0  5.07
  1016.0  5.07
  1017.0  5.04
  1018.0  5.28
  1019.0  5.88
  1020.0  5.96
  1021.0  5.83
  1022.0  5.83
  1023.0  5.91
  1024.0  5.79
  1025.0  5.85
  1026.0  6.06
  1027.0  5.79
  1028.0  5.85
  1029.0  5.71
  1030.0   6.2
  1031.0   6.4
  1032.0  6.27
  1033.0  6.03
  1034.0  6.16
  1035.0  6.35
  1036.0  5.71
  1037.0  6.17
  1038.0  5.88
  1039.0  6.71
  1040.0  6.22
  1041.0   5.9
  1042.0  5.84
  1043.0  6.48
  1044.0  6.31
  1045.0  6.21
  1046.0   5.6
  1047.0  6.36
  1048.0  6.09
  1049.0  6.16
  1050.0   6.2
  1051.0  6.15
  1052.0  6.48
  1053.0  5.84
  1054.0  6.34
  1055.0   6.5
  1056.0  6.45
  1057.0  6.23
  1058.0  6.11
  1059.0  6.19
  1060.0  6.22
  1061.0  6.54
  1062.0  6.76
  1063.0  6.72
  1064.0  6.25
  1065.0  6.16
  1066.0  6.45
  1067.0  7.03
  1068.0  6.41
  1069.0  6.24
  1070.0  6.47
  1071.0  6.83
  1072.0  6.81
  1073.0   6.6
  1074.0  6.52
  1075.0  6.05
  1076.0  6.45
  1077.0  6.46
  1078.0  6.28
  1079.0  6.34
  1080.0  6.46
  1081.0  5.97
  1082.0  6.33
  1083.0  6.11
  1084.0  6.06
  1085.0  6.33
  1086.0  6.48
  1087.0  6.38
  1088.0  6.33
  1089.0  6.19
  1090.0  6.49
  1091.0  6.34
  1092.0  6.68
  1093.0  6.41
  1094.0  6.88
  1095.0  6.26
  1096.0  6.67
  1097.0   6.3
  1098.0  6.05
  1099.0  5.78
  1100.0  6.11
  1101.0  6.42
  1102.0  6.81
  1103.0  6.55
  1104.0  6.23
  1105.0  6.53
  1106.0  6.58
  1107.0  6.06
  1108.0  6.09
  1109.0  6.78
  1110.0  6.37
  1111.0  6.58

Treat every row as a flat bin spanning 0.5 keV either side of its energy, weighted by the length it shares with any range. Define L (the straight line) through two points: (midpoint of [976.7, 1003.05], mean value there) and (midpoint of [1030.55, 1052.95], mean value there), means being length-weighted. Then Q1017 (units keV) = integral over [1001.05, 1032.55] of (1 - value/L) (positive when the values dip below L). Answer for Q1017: 4.6 keV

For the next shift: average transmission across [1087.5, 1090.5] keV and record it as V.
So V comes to 6.34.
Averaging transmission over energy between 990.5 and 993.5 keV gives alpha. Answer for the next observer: 5.97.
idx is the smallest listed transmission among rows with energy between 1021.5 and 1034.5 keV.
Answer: 5.71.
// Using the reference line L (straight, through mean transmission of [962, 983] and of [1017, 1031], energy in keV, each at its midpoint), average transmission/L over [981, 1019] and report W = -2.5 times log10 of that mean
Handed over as 0.150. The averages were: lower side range 6.12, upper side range 5.83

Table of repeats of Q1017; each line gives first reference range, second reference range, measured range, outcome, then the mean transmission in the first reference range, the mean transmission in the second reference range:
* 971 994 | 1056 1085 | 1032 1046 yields 0.25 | 5.99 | 6.39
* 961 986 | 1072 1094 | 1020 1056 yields 0.92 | 6.09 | 6.37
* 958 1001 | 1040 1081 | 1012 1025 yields 1.70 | 6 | 6.33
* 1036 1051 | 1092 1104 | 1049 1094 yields -0.82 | 6.14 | 6.39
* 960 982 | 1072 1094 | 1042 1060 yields 0.28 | 6.14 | 6.37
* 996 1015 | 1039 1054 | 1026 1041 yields -1.09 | 4.66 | 6.16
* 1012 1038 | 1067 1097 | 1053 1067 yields -0.55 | 5.7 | 6.42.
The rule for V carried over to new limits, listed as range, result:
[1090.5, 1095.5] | 6.51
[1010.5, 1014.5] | 4.21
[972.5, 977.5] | 6.12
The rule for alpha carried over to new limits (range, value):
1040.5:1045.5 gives 6.15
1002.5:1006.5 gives 4.49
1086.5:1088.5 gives 6.36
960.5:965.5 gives 6.38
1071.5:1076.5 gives 6.49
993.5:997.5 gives 5.64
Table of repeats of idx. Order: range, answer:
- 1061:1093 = 5.97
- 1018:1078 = 5.28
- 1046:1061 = 5.6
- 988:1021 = 3.72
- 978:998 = 5.51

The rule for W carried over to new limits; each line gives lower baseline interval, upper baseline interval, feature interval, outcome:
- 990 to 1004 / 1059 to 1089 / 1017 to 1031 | 0.01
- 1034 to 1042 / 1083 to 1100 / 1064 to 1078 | -0.04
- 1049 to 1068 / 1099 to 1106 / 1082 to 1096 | 0.00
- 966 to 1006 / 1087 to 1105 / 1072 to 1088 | -0.01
